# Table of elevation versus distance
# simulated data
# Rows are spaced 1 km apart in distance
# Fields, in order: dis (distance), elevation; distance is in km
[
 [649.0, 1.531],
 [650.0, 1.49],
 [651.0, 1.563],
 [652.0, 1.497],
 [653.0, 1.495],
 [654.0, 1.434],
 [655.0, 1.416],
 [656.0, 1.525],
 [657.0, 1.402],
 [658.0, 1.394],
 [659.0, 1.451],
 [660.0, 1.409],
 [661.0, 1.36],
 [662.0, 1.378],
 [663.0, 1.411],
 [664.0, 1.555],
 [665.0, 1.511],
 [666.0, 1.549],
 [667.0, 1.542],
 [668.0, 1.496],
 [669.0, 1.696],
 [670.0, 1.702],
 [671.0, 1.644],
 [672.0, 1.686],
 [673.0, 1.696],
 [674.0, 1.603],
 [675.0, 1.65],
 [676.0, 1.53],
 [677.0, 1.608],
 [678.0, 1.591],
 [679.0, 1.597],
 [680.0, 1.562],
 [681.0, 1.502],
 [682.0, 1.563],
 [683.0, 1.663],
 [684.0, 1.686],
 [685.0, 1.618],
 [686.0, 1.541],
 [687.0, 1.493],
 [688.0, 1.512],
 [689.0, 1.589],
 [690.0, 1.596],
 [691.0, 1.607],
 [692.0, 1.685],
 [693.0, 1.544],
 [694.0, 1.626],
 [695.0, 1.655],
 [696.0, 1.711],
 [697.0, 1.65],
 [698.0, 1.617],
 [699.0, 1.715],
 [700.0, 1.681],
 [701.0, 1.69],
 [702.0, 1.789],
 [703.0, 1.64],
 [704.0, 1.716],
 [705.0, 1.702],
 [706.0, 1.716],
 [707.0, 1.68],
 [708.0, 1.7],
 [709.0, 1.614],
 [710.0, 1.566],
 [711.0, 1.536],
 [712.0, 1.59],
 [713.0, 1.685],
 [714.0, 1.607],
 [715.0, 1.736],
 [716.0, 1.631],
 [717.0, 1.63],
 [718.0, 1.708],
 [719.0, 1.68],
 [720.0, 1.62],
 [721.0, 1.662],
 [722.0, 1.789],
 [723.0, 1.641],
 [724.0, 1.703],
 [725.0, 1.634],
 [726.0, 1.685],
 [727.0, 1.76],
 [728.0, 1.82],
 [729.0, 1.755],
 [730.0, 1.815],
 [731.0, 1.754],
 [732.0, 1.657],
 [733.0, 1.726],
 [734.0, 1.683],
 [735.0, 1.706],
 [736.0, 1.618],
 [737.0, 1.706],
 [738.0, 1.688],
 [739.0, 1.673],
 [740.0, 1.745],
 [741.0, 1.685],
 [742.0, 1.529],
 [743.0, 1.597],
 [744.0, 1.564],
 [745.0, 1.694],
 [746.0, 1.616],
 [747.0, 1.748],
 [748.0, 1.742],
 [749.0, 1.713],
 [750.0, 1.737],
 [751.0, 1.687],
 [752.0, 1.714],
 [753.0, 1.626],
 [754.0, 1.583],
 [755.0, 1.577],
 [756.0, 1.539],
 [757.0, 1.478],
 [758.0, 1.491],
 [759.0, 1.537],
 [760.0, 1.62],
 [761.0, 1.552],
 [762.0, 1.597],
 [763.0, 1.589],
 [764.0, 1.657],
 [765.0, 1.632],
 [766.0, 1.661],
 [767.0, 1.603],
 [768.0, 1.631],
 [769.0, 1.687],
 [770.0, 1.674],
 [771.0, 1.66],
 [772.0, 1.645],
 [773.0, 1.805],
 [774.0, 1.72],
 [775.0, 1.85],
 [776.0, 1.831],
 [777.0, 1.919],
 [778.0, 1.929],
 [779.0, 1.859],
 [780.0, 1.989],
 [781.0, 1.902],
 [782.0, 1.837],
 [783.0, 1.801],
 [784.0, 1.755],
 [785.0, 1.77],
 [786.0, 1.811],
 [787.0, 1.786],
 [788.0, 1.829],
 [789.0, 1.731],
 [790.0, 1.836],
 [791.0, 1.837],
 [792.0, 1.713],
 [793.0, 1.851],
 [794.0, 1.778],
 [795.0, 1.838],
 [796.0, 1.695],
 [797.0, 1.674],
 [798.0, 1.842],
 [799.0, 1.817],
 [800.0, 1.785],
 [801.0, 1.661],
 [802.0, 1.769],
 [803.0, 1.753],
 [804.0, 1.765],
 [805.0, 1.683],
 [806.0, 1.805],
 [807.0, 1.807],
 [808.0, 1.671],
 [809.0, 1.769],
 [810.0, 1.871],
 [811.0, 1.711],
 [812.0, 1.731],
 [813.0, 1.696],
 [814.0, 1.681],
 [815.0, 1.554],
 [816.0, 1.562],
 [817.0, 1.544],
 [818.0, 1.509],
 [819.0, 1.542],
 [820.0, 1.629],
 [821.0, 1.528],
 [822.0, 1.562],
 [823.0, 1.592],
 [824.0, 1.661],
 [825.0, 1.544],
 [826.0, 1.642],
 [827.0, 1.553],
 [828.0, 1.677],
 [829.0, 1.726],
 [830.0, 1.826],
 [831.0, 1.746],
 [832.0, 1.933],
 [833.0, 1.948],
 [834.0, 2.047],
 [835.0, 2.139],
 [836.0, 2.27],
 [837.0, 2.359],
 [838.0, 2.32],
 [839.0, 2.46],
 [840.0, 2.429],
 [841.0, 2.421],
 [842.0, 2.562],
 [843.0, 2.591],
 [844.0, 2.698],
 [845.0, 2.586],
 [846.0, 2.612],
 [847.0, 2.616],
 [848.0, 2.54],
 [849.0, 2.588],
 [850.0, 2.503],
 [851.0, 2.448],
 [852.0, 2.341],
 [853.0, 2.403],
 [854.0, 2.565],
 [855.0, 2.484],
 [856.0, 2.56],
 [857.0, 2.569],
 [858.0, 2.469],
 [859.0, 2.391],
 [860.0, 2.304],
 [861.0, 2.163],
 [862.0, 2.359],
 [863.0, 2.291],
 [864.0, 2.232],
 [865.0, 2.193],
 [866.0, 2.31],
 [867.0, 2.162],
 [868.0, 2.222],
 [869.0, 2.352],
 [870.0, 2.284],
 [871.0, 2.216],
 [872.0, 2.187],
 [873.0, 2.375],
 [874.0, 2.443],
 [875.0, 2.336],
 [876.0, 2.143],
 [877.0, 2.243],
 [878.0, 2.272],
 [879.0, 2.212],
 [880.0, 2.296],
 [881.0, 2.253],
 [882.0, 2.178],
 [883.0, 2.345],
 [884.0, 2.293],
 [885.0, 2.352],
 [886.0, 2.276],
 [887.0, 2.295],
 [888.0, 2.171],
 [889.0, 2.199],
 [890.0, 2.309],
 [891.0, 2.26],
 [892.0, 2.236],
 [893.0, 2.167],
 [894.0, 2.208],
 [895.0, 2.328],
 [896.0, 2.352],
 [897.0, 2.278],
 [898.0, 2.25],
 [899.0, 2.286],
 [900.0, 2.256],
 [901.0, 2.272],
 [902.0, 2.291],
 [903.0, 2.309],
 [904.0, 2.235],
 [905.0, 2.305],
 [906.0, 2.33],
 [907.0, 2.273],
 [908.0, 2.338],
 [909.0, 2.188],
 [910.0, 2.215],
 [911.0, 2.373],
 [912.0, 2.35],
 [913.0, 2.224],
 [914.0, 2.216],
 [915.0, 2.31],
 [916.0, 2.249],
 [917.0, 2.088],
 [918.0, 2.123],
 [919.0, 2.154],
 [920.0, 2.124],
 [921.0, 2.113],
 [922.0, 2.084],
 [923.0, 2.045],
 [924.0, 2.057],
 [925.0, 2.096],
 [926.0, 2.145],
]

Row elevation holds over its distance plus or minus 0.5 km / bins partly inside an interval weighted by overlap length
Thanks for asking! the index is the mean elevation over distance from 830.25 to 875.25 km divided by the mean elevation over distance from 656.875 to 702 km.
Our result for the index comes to 1.49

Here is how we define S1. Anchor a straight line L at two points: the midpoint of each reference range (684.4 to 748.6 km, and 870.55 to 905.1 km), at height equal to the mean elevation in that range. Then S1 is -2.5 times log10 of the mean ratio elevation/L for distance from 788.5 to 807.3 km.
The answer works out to 0.11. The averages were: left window 1.66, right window 2.27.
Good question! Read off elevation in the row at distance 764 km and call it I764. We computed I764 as 1.657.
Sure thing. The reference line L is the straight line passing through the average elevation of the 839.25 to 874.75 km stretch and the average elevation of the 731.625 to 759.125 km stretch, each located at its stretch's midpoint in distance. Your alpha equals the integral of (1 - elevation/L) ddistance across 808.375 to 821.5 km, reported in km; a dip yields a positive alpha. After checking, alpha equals 3.0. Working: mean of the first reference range 1.65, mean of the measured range 1.64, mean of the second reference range 2.41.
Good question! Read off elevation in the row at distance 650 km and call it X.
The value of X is 1.49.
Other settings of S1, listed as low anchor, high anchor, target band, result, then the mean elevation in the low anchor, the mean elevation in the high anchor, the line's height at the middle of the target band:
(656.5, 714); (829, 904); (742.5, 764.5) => 0.15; 1.59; 2.31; 1.86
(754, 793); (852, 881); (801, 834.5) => 0.18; 1.72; 2.32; 2.01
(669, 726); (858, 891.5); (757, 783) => 0.11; 1.64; 2.27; 1.9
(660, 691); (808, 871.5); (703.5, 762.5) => 0.06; 1.57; 2.1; 1.76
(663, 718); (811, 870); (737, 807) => 0.11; 1.62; 2.12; 1.89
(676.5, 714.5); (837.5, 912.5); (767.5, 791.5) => 0.10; 1.63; 2.34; 1.96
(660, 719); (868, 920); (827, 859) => -0.11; 1.61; 2.26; 2.1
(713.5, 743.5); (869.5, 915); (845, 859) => -0.18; 1.69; 2.27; 2.13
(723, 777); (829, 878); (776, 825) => 0.14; 1.67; 2.33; 1.99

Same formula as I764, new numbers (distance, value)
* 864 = 2.232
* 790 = 1.836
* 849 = 2.588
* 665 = 1.511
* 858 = 2.469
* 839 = 2.46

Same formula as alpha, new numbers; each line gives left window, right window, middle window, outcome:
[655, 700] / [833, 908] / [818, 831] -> 3.2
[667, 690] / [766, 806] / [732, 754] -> 0.4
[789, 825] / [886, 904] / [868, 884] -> -1.0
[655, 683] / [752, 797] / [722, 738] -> -0.7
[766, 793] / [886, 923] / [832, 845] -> -2.2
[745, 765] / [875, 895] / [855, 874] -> -1.5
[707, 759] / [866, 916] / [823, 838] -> 1.3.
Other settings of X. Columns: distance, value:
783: 1.801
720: 1.62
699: 1.715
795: 1.838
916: 2.249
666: 1.549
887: 2.295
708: 1.7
